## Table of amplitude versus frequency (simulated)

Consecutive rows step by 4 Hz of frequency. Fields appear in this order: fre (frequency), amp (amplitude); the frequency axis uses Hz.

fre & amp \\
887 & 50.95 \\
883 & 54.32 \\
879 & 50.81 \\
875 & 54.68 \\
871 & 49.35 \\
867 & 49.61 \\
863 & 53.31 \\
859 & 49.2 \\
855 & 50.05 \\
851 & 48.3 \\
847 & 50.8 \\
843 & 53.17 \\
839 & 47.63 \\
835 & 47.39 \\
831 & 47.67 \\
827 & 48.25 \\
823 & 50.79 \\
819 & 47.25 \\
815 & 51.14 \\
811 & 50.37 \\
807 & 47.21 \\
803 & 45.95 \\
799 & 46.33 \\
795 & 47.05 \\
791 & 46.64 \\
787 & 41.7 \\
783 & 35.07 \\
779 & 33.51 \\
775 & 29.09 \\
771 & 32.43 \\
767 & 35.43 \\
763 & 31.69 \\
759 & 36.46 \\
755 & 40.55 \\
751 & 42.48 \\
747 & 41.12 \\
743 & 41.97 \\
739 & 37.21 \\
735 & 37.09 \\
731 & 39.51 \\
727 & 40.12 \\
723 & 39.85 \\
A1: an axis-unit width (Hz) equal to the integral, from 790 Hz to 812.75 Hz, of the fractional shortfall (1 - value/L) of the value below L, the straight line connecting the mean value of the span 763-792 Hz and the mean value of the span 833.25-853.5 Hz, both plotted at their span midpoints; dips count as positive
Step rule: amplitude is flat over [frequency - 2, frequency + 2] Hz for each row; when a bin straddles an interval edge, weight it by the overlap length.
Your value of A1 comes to -3.7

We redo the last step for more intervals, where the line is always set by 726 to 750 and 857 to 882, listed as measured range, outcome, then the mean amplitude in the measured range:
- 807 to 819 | -0.9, 49.6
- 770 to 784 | 3.5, 32.4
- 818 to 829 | -0.4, 48.9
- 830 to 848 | -0.3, 49.3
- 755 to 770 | 2.4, 35.2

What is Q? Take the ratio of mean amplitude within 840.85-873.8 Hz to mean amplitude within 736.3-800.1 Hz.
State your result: 1.31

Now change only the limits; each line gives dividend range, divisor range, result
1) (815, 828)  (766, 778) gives 1.53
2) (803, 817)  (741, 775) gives 1.32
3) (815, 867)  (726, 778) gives 1.33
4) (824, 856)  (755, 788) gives 1.42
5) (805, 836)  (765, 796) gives 1.31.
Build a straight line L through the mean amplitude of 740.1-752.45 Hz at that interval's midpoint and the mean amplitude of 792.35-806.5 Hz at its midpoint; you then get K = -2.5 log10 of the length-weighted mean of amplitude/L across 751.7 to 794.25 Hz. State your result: 0.20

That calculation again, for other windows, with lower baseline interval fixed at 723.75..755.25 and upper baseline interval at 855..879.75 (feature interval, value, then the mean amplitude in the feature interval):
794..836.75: -0.037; 48.2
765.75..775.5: 0.293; 32.6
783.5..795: 0.021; 43.5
